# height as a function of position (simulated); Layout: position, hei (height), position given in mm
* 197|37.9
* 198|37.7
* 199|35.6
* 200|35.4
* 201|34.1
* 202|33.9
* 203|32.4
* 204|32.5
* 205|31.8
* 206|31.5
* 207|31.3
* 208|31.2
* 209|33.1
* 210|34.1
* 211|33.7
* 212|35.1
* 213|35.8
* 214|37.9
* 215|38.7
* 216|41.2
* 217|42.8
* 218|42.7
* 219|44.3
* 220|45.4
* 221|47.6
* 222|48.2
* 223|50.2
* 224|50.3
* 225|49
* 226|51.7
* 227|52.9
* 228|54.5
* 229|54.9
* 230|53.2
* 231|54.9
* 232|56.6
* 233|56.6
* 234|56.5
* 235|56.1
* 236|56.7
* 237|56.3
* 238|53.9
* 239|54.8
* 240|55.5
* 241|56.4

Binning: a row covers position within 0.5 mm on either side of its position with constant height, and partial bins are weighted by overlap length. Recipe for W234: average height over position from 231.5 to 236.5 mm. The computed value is 56.5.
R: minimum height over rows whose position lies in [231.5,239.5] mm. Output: 53.9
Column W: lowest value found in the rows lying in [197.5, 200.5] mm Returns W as 35.4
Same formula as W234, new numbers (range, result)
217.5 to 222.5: 45.6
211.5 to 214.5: 36.3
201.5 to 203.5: 33.1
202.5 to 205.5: 32.2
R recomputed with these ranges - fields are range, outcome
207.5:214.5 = 31.2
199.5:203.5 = 32.4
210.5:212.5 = 33.7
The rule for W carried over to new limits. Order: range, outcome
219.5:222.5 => 45.4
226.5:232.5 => 52.9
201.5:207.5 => 31.3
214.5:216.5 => 38.7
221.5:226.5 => 48.2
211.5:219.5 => 35.1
